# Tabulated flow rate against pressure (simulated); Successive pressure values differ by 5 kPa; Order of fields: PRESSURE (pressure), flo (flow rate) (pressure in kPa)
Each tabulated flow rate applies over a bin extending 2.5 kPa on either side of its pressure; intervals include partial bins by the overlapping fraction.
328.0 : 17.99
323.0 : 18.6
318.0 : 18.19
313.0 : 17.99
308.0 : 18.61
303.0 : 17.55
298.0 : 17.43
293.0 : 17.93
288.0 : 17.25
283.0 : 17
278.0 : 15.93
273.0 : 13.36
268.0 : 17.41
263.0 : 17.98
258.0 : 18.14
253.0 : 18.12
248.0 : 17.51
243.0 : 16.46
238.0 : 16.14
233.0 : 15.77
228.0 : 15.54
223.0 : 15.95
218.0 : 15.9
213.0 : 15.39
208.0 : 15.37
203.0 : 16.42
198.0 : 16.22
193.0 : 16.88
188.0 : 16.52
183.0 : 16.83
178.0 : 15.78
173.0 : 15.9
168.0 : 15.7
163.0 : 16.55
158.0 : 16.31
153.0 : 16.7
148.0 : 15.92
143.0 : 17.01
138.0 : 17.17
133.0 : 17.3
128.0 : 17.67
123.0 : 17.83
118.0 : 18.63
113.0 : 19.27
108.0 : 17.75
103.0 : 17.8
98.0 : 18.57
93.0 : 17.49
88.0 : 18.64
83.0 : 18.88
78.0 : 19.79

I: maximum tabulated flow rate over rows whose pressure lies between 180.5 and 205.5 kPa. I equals 16.88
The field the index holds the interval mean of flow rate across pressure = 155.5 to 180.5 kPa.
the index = 16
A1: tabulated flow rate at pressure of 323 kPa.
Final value 18.6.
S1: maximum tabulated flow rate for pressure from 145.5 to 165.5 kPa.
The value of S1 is 16.7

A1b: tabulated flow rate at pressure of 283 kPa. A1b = 17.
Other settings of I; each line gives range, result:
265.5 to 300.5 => 17.93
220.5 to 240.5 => 16.14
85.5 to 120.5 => 19.27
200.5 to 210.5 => 16.42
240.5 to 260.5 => 18.14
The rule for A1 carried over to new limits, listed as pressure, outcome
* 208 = 15.37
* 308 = 18.61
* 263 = 17.98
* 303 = 17.55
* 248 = 17.51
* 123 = 17.83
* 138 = 17.17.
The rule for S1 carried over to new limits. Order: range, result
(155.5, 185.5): 16.83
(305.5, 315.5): 18.61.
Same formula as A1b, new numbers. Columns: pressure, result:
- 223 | 15.95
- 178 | 15.78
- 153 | 16.7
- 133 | 17.3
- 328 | 17.99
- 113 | 19.27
